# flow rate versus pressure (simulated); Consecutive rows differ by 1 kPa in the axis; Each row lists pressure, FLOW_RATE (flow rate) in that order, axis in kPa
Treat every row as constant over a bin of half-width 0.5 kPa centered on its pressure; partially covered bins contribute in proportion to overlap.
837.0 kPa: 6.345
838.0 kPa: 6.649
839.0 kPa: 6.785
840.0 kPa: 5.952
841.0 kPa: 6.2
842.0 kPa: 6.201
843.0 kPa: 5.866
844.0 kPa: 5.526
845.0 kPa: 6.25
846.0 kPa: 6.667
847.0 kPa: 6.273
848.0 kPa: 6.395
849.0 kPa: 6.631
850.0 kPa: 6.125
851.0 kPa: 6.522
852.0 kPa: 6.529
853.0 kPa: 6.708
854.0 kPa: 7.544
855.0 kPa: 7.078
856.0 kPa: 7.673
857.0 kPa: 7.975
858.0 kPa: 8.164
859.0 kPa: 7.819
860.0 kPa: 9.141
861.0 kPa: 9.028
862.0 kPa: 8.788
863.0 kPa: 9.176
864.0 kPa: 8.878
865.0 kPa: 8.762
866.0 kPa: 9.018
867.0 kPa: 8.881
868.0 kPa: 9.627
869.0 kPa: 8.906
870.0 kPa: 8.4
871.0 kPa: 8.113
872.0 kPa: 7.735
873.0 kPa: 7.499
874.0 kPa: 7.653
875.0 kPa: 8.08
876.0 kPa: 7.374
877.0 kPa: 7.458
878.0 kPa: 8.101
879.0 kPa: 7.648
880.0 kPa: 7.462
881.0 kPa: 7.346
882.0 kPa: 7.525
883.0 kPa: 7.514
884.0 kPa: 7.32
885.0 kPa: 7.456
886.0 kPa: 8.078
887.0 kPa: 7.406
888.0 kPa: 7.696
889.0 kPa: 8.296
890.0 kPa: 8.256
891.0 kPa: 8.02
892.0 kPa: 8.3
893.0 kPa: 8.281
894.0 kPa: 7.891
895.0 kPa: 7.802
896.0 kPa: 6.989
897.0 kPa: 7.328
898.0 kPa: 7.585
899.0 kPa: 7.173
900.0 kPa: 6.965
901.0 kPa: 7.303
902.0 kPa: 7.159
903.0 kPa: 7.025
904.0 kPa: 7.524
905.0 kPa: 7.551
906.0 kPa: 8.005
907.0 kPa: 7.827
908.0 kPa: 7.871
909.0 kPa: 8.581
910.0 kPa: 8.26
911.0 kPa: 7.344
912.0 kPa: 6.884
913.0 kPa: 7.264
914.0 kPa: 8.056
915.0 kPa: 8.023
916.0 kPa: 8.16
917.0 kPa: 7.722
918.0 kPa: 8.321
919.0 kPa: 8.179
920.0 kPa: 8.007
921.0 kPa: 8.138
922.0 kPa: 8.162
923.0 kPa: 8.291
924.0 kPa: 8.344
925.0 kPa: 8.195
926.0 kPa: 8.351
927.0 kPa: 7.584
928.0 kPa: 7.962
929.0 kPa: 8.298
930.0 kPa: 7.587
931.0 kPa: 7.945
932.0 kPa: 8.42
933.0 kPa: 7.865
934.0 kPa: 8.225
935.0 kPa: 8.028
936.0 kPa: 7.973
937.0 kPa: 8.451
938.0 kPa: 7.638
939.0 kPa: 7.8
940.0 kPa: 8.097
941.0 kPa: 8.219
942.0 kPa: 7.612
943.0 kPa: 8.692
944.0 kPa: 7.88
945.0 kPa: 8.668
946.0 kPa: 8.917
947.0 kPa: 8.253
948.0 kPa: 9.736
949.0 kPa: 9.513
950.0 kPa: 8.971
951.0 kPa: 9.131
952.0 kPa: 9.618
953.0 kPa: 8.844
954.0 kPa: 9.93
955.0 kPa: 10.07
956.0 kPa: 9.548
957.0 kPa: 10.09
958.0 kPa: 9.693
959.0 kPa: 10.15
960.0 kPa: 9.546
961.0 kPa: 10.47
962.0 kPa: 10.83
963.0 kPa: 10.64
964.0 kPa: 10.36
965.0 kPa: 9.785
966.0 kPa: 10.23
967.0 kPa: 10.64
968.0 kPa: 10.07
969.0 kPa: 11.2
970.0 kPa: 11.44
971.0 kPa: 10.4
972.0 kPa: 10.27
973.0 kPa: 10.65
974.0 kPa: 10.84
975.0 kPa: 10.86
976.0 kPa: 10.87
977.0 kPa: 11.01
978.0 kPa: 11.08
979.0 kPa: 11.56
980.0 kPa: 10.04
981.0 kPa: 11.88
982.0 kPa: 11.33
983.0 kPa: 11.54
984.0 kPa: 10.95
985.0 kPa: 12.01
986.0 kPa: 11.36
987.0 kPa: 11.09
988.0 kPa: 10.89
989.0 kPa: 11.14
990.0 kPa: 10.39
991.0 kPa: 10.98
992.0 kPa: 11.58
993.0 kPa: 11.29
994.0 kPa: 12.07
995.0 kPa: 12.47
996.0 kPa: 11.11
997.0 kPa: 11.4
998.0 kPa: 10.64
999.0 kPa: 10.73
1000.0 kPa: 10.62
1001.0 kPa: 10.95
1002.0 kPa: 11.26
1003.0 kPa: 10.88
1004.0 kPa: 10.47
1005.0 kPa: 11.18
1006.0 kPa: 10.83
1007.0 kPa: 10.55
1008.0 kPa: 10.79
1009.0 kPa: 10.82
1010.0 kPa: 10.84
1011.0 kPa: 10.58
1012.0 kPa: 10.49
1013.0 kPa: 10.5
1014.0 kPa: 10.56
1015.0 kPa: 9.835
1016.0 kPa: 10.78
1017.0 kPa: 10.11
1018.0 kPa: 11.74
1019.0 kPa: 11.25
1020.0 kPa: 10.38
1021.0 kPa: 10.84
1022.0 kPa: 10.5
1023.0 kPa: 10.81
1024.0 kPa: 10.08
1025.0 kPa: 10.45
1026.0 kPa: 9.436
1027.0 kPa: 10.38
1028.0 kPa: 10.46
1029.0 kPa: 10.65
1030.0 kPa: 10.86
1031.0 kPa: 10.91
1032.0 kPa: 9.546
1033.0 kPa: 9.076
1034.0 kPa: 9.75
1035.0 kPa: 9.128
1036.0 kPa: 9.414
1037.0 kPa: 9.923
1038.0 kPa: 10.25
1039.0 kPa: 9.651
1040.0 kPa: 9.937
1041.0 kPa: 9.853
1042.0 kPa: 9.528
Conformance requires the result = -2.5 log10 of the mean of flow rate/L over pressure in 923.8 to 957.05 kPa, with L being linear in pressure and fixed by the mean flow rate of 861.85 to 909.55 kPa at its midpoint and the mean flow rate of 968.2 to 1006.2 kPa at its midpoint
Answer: 0.13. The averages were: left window 7.9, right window 11.1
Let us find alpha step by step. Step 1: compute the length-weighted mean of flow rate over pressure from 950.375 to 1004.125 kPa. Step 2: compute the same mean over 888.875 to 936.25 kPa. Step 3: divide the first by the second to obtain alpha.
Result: 1.36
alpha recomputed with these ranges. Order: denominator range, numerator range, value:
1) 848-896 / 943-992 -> 1.31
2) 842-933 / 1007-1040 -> 1.34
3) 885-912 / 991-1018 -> 1.42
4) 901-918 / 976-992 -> 1.45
